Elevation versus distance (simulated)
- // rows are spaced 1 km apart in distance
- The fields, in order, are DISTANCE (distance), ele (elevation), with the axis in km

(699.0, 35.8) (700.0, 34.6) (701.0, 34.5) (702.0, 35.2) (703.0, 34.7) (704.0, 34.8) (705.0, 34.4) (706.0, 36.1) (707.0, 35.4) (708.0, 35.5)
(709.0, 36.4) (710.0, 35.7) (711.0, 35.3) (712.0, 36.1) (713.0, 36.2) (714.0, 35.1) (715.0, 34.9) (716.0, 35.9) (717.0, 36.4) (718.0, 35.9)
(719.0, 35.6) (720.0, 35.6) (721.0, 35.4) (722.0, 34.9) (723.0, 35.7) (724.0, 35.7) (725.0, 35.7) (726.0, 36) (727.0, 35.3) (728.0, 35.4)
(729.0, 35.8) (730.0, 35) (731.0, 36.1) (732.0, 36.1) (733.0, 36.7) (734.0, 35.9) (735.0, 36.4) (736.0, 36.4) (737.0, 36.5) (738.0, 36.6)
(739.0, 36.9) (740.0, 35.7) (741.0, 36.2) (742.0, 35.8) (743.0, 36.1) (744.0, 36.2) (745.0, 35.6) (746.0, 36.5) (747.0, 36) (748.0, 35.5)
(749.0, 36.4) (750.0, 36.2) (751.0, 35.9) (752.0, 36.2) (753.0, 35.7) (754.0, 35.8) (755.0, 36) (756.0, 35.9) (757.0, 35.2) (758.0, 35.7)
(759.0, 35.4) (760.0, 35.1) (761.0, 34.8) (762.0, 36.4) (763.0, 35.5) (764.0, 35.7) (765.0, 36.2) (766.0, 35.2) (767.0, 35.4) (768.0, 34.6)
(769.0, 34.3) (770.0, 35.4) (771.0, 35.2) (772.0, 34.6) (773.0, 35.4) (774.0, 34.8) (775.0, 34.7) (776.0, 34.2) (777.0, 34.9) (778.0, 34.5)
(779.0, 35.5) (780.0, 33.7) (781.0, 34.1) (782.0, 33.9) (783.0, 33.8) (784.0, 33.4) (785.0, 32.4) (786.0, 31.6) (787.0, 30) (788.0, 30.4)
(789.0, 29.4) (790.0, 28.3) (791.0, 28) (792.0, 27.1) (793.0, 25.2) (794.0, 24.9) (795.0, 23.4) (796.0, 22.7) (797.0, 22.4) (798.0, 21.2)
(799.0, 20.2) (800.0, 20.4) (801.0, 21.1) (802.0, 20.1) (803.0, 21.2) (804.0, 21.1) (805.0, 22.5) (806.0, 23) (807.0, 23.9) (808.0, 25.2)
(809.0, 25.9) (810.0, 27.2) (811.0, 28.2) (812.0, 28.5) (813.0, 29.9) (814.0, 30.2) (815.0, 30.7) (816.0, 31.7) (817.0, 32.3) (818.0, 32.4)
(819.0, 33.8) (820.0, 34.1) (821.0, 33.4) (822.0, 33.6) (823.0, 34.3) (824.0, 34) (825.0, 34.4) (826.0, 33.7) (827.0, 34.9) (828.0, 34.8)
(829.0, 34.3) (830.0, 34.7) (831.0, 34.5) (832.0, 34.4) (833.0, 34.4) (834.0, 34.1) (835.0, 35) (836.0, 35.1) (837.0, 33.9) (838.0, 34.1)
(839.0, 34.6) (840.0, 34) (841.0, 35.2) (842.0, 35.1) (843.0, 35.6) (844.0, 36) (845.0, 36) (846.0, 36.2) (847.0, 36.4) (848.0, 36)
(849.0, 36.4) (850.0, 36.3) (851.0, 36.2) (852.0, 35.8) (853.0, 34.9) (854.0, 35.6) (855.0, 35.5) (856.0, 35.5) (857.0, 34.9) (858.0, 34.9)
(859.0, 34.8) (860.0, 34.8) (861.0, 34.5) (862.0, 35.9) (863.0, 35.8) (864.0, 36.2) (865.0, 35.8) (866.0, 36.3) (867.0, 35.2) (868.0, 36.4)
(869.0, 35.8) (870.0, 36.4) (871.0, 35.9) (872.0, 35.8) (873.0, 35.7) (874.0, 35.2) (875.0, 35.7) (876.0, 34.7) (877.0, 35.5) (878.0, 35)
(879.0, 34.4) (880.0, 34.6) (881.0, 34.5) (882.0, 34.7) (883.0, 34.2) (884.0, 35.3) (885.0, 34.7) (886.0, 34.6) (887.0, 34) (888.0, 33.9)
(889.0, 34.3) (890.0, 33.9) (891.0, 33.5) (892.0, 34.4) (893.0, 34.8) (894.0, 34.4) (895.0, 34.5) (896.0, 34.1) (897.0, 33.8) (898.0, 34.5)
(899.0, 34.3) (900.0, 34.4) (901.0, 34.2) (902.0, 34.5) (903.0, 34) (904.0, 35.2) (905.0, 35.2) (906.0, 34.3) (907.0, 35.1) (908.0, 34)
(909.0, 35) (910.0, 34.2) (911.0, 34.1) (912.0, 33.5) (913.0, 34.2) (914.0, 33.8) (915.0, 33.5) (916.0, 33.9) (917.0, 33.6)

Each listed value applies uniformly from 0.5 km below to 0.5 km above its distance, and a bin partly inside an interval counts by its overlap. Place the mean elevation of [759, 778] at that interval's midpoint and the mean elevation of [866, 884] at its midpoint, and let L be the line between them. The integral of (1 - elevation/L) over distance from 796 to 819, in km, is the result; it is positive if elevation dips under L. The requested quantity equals 6.30 km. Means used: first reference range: 35.1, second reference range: 35.3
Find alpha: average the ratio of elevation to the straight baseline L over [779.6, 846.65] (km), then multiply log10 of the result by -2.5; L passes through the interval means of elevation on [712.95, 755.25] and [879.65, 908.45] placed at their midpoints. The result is 0.161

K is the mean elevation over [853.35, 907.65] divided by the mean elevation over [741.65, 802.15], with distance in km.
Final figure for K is 1.1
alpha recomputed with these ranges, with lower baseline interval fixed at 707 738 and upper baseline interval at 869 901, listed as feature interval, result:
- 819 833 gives 0.03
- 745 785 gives 0.01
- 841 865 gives -0.02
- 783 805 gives 0.35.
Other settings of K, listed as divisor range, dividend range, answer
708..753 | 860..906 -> 0.97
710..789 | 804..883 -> 0.96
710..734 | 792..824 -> 0.75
